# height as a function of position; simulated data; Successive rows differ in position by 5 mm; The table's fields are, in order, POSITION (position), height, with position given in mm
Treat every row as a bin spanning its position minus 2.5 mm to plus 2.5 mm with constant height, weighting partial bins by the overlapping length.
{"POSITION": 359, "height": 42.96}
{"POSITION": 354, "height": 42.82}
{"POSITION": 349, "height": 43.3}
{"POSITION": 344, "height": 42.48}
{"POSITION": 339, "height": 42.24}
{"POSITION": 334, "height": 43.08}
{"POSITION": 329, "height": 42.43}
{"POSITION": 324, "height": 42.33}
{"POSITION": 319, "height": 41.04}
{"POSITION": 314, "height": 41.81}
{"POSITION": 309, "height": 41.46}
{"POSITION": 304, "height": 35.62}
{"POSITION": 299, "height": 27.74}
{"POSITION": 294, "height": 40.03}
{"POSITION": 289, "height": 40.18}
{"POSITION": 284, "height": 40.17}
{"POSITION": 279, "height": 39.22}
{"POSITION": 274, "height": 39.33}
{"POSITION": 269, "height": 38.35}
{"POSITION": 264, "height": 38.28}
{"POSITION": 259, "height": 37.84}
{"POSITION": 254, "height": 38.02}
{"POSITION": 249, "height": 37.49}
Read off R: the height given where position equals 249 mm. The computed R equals 37.49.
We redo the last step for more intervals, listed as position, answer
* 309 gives 41.46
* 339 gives 42.24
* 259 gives 37.84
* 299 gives 27.74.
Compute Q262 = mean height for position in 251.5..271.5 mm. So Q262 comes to 38.1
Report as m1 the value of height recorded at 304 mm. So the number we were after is 35.62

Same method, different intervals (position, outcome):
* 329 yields 42.43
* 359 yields 42.96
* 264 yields 38.28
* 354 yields 42.82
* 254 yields 38.02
